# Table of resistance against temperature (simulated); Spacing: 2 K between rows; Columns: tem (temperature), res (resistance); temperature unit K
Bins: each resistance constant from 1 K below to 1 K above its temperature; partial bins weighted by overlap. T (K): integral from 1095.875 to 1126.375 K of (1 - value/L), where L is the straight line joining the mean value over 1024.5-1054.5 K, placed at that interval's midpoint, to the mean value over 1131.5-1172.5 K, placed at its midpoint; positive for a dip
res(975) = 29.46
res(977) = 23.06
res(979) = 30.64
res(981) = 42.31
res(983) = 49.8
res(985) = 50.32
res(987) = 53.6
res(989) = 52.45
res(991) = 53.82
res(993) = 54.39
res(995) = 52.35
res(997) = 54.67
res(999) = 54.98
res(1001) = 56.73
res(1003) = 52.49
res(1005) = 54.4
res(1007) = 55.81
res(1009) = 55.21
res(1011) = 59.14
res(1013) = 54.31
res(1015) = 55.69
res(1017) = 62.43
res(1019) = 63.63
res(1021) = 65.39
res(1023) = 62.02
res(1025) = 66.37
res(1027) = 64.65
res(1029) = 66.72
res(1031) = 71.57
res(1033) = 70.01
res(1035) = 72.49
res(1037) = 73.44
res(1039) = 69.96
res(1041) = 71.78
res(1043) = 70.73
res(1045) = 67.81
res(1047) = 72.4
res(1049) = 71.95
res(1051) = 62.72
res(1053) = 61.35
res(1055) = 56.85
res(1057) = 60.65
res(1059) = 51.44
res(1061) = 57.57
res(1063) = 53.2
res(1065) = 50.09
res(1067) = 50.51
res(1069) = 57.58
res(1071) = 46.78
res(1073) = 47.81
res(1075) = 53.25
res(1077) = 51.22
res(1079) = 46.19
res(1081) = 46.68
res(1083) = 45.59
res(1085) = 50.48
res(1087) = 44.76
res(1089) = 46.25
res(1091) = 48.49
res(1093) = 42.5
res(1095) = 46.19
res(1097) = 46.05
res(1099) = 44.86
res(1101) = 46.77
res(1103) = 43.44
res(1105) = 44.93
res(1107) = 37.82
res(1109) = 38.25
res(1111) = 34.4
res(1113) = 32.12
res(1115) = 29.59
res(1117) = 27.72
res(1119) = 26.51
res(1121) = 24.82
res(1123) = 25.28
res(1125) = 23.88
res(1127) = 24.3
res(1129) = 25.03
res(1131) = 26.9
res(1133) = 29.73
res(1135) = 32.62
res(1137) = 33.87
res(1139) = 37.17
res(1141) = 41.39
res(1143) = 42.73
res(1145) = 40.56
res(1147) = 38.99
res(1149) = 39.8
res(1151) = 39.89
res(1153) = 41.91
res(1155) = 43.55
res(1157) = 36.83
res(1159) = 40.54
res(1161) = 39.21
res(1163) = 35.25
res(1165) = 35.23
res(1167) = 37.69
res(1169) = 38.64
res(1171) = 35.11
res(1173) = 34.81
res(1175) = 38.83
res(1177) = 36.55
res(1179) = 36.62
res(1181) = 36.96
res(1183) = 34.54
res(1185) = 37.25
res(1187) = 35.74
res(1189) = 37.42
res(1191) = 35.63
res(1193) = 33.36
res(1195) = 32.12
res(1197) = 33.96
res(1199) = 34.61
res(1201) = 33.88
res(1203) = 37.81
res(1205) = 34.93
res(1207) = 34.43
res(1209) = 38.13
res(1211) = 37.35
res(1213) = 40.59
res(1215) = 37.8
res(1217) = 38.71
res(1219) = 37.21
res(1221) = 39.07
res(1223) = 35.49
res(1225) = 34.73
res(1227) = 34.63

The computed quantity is 8.9 K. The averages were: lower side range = 68.8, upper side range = 37.9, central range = 35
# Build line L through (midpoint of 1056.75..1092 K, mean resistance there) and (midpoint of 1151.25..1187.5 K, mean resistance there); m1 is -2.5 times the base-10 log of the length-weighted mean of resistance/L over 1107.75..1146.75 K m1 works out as 0.33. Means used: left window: 50.3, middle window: 31.6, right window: 37.6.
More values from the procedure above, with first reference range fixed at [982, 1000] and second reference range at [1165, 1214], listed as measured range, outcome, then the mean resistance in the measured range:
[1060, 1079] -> -0.120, 51.7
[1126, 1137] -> 0.403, 28.3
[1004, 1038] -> -0.247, 63.1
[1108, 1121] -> 0.345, 30.9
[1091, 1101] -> -0.034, 45.4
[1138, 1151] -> -0.005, 40.1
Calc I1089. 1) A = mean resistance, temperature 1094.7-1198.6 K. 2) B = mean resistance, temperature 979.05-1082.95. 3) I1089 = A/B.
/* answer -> 0.62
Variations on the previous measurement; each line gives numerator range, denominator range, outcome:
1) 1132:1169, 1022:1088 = 0.64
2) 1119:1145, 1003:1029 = 0.52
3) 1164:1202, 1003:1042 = 0.56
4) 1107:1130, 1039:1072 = 0.48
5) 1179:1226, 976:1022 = 0.69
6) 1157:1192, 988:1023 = 0.65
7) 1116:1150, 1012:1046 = 0.48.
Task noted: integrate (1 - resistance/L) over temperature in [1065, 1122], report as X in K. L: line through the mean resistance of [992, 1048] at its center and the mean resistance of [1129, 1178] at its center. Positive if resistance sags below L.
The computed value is 6.8 K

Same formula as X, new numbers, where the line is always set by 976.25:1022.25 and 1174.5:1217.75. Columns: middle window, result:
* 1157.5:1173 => 0.6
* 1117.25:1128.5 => 4.6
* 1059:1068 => -1.0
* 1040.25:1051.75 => -4.9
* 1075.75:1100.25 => -0.8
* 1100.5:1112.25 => 0.9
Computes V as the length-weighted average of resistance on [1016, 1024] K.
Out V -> 63.4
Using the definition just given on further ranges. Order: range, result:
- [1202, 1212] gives 36.5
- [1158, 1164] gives 38.3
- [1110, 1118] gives 31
